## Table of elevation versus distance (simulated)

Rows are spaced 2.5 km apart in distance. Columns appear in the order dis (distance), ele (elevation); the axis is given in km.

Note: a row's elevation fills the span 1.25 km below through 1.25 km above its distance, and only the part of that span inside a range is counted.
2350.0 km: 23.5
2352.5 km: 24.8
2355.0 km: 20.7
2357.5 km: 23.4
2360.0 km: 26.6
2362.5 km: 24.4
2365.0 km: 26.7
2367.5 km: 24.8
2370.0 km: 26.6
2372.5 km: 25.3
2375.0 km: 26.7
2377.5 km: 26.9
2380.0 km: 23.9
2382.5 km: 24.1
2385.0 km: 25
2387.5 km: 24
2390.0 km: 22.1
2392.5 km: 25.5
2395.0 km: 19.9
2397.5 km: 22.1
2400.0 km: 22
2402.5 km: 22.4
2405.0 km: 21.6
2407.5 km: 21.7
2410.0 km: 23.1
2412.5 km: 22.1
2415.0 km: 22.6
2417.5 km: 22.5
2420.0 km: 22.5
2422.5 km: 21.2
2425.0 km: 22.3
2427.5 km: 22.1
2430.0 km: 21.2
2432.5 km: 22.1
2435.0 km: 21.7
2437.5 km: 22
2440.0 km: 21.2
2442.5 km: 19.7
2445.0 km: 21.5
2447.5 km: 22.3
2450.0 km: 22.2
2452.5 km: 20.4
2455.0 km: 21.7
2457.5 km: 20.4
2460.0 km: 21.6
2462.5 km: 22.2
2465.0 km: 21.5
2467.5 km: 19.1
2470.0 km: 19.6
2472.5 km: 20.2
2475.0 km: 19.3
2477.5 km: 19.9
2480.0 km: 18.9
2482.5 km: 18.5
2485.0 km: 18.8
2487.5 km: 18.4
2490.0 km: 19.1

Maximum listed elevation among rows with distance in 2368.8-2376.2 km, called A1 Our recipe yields 26.7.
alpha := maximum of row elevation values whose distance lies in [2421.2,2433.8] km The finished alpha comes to 22.3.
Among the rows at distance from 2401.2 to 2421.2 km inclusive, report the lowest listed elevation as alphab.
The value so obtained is 21.6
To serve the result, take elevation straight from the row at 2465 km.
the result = 21.5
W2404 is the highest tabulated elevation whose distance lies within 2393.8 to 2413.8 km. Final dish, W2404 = 23.1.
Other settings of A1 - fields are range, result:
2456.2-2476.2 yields 22.2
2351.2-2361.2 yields 26.6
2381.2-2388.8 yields 25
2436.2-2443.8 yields 22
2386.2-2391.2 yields 24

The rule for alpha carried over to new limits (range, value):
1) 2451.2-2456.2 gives 21.7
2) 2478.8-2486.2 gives 18.9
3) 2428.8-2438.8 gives 22.1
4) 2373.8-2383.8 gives 26.9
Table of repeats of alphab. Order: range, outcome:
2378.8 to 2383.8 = 23.9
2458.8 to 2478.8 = 19.1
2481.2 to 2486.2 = 18.5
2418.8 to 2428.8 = 21.2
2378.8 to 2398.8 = 19.9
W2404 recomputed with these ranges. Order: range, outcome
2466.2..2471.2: 19.6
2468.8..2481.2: 20.2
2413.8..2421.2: 22.6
